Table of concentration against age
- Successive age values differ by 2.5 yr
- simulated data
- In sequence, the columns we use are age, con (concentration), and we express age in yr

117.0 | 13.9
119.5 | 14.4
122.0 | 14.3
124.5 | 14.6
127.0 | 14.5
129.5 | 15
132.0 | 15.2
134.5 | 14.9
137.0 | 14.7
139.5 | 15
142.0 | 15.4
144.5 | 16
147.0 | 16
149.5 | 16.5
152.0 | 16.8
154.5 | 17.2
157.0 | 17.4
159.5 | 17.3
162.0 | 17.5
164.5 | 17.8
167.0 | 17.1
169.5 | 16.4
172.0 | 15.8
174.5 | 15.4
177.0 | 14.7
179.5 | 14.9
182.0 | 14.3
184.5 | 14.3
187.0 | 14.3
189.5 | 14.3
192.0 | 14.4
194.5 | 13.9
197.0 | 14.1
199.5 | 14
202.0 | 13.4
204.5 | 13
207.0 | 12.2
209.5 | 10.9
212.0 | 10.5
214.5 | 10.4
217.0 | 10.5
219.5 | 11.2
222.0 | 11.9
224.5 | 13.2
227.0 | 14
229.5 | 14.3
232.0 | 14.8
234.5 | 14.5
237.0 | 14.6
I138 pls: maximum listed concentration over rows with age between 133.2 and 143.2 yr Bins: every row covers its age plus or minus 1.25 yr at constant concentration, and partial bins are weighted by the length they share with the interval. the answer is 15.4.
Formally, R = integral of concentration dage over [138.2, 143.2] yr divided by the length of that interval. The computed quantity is 15.2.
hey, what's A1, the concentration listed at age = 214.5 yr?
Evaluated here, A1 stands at 10.4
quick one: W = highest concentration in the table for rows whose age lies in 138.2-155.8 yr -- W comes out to 17.2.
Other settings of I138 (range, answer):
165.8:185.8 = 17.1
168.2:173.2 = 16.4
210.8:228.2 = 14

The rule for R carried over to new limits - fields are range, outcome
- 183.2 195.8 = 14.2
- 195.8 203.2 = 13.8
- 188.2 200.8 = 14.1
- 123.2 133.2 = 14.8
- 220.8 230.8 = 13.4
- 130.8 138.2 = 14.9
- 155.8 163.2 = 17.4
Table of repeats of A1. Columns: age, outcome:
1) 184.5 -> 14.3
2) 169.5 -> 16.4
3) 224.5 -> 13.2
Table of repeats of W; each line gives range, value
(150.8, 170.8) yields 17.8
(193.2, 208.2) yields 14.1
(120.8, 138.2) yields 15.2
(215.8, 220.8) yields 11.2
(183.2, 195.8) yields 14.4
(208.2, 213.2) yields 10.9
